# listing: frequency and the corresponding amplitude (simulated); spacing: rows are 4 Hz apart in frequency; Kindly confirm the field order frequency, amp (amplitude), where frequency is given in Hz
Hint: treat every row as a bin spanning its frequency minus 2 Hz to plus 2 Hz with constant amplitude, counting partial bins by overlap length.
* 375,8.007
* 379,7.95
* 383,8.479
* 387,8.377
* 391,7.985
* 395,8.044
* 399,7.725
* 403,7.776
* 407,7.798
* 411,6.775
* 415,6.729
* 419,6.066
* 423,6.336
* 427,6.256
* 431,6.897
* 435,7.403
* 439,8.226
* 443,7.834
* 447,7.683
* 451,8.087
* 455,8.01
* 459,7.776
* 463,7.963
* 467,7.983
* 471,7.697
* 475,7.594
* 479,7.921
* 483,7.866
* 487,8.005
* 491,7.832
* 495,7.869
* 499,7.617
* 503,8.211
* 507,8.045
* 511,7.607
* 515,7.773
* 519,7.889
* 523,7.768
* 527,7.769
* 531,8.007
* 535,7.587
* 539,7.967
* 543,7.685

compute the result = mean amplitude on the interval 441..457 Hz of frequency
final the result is 7.9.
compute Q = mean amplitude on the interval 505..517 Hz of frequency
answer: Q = 7.81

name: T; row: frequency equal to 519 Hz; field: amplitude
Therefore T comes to 7.889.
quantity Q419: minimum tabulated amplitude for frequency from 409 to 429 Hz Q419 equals 6.066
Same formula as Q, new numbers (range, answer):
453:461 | 7.89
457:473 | 7.85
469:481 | 7.74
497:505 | 7.91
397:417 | 7.36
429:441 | 7.51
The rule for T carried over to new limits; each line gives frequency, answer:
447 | 7.683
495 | 7.869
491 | 7.832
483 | 7.866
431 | 6.897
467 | 7.983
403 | 7.776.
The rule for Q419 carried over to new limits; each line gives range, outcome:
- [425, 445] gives 6.256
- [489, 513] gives 7.607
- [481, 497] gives 7.832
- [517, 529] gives 7.768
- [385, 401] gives 7.725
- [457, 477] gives 7.594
